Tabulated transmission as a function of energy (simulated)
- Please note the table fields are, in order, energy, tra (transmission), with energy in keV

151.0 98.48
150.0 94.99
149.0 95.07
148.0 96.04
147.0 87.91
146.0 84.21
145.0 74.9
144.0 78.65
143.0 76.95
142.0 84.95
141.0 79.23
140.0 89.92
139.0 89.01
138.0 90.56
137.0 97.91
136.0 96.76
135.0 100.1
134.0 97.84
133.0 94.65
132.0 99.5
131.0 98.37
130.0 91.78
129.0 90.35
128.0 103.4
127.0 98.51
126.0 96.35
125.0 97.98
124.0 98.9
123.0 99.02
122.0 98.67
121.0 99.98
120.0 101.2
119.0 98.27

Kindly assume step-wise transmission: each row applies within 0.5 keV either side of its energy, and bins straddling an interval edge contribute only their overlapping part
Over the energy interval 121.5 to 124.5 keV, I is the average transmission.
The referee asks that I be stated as 98.9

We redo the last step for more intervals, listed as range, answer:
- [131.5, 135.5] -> 98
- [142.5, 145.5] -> 76.8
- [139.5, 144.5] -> 81.9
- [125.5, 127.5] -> 97.4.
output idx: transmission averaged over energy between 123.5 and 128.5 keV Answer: 99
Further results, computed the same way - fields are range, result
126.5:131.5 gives 96.5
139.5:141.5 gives 84.6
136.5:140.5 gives 91.8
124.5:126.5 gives 97.2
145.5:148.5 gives 89.4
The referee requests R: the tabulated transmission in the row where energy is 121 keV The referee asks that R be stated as 99.98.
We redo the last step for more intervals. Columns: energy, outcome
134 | 97.84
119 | 98.27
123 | 99.02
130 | 91.78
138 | 90.56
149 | 95.07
